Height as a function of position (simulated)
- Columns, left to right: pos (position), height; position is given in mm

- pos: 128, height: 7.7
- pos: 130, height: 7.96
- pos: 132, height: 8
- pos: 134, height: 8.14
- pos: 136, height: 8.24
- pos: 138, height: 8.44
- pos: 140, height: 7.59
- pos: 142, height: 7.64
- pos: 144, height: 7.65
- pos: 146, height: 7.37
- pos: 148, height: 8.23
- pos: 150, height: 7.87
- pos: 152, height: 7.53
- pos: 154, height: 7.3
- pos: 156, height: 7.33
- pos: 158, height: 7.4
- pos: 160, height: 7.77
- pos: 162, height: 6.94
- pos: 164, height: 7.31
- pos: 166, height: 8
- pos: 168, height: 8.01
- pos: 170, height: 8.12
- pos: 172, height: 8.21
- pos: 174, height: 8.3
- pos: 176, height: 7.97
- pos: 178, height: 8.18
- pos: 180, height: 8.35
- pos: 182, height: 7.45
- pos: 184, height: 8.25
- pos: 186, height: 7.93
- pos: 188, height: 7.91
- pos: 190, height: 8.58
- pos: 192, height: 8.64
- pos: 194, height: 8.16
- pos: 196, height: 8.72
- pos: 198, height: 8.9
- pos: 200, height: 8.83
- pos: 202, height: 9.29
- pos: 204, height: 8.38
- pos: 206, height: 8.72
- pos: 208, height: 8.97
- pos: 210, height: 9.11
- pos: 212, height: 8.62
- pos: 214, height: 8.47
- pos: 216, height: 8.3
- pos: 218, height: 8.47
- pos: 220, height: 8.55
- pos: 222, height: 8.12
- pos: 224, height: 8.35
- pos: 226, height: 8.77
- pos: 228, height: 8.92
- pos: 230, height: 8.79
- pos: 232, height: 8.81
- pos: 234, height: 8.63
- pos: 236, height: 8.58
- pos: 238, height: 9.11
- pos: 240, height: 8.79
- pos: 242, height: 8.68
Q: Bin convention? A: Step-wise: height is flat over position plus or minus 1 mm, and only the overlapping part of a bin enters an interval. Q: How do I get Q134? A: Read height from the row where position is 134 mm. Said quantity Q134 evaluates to 8.14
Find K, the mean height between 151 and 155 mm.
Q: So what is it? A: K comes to 7.42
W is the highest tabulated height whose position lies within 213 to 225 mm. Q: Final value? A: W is 8.55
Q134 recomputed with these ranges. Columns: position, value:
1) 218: 8.47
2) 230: 8.79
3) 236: 8.58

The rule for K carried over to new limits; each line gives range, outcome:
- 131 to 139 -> 8.21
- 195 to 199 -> 8.81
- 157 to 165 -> 7.36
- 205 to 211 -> 8.93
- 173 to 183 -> 8.05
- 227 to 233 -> 8.84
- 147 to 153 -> 7.88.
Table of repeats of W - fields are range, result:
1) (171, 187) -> 8.35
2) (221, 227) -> 8.77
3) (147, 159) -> 8.23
